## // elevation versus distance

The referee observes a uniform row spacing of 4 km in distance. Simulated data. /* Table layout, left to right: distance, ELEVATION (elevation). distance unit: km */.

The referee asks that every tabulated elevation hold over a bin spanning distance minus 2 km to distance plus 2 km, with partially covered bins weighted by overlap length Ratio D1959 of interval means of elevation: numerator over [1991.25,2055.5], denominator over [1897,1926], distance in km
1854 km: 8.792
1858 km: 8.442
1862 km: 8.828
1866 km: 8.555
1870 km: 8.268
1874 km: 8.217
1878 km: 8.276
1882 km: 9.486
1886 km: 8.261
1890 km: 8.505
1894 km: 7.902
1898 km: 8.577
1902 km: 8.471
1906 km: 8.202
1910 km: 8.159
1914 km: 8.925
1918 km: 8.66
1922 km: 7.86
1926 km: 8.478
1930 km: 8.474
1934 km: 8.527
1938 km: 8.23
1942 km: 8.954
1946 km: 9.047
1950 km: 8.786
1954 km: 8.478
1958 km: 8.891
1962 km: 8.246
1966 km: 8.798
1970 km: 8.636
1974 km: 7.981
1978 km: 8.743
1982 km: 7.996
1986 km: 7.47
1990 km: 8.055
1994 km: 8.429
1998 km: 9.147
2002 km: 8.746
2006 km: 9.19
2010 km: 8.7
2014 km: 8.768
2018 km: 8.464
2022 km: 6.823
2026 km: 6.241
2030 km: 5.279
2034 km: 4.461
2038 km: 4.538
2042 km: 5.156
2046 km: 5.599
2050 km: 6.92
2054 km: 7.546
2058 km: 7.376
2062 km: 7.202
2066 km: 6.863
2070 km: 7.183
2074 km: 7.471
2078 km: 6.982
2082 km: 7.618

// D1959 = 0.85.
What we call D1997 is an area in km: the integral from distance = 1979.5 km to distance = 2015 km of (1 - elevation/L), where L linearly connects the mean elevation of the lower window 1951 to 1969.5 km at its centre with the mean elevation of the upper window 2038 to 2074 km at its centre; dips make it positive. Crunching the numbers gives -3.0 km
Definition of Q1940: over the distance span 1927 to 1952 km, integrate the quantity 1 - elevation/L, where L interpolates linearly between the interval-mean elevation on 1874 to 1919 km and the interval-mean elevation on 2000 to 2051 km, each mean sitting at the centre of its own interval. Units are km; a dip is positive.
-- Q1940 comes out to -2.32 km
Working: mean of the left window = 8.48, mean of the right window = 6.84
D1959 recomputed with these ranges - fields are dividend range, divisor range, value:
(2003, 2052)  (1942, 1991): 0.79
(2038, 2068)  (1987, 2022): 0.76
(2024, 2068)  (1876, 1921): 0.72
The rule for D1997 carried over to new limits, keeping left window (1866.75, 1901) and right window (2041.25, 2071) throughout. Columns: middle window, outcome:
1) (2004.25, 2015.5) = -2.58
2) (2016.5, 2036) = 2.43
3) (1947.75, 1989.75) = -4.22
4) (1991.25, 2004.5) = -2.54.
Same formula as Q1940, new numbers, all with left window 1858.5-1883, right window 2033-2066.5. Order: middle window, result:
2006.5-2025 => -4.2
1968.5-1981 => -2.1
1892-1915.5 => -0.7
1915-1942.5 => -2.3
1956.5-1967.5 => -1.9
